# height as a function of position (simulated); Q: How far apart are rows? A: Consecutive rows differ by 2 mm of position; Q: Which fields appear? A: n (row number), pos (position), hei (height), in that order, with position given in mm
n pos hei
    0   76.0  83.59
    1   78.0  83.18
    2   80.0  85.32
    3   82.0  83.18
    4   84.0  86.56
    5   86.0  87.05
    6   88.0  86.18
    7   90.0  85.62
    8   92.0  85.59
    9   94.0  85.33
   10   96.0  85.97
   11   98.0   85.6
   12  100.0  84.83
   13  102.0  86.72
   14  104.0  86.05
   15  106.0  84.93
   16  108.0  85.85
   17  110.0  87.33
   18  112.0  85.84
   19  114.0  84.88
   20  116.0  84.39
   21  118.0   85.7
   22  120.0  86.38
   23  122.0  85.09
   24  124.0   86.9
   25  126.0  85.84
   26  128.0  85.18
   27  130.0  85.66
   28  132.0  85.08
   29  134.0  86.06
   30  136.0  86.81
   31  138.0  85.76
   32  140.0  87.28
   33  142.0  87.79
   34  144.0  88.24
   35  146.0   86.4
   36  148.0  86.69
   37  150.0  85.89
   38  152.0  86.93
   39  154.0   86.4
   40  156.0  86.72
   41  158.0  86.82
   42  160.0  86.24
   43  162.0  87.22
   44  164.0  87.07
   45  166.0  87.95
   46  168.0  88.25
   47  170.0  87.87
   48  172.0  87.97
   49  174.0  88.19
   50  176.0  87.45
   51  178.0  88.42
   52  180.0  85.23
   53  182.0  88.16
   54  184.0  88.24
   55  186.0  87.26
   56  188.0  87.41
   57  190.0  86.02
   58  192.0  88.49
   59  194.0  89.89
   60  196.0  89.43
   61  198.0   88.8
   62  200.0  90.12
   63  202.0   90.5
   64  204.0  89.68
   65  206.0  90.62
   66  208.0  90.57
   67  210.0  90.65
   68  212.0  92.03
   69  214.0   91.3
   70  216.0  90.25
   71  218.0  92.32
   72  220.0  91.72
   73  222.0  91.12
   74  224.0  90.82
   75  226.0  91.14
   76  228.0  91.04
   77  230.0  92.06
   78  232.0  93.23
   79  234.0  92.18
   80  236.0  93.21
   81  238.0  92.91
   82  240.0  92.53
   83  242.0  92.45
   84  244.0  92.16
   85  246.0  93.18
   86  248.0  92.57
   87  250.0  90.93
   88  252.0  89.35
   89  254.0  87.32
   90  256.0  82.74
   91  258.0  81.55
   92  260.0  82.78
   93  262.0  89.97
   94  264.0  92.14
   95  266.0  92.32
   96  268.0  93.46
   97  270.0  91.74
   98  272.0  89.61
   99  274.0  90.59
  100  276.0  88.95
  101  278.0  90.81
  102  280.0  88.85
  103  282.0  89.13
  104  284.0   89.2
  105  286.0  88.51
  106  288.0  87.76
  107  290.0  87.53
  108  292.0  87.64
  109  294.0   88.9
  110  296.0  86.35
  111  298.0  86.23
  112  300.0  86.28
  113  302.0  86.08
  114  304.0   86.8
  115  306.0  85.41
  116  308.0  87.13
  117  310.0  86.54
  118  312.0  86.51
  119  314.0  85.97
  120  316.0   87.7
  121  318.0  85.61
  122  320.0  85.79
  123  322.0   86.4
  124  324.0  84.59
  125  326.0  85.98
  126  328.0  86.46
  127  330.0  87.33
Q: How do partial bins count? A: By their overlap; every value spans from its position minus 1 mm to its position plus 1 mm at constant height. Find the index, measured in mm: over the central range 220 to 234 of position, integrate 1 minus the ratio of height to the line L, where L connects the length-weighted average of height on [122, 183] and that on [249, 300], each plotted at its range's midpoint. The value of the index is -0.6 mm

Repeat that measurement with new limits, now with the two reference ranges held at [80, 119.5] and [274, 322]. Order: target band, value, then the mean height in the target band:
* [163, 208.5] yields -1.0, 88.4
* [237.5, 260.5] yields -0.6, 89.3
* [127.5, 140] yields 0.0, 85.9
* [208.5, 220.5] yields -0.6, 91.3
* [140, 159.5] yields -0.2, 86.9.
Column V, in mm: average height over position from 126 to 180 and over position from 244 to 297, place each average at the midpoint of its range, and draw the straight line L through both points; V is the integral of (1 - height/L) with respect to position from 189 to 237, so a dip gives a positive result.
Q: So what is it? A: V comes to -1.5 mm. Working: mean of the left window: 86.9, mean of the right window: 89.1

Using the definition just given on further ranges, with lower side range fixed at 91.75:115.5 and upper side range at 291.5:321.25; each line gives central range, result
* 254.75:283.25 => -0.8 mm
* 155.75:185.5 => -0.5 mm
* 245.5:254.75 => -0.5 mm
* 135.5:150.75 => -0.2 mm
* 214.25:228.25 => -0.8 mm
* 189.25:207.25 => -0.7 mm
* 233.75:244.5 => -0.8 mm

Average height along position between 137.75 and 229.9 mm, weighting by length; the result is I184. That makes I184 88.6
